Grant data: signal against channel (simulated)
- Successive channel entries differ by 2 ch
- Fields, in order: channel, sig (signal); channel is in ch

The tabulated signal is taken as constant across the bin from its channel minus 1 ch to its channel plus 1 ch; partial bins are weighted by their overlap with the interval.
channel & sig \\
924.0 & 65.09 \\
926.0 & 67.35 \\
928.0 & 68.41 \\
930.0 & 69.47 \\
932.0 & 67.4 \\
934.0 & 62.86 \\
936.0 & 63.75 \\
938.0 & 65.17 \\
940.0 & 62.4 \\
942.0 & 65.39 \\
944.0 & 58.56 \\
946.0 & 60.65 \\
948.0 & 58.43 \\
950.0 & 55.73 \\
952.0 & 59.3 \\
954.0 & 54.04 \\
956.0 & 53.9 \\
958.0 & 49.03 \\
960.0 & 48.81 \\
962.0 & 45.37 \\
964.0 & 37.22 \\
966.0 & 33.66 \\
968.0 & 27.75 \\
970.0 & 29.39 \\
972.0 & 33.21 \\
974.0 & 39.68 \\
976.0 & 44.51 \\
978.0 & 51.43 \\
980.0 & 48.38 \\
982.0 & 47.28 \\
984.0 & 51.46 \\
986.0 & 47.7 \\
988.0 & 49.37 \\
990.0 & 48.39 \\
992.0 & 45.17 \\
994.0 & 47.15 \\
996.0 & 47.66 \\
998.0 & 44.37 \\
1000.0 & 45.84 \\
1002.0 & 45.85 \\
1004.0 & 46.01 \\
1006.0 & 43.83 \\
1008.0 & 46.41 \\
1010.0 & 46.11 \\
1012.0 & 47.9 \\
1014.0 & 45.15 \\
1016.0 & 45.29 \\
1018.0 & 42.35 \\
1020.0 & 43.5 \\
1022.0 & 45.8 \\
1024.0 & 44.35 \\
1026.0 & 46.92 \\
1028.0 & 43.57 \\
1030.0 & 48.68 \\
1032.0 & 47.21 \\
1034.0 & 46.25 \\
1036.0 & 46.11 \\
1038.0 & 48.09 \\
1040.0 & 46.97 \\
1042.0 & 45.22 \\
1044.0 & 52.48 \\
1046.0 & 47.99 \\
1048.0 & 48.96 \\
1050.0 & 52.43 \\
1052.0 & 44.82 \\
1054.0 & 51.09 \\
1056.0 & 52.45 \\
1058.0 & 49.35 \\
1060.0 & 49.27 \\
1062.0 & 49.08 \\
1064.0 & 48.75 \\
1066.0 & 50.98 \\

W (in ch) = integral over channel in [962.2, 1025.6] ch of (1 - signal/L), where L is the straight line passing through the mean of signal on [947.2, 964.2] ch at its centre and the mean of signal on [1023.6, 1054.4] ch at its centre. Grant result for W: 7.4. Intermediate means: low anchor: 51.9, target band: 44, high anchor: 47.6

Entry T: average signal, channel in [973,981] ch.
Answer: 46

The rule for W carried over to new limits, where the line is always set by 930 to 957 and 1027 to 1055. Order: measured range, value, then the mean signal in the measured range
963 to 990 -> 6.9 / 41.9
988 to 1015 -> 3.5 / 46.3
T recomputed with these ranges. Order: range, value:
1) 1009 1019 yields 45.4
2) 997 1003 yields 45.4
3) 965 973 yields 31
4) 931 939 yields 64.8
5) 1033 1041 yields 46.9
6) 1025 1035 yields 46.5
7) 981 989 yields 49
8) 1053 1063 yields 50.2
